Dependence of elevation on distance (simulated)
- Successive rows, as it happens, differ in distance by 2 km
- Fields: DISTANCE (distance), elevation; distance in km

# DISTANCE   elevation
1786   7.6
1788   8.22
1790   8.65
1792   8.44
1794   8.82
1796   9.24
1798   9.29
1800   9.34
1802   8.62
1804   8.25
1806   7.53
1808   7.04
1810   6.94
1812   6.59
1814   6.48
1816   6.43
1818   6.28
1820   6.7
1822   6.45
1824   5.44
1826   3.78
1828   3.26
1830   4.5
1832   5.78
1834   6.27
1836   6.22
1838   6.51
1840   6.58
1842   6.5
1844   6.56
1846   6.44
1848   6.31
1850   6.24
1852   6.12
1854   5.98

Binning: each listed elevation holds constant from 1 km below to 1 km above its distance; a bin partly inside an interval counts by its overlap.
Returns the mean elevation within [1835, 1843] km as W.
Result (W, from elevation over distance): 6.45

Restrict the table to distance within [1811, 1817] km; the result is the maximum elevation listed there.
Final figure 6.59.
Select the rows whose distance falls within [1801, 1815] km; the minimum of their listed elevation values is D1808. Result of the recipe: 6.48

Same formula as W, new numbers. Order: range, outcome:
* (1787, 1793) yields 8.44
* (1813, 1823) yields 6.47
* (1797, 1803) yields 9.08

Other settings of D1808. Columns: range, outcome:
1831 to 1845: 5.78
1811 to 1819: 6.28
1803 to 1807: 7.53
